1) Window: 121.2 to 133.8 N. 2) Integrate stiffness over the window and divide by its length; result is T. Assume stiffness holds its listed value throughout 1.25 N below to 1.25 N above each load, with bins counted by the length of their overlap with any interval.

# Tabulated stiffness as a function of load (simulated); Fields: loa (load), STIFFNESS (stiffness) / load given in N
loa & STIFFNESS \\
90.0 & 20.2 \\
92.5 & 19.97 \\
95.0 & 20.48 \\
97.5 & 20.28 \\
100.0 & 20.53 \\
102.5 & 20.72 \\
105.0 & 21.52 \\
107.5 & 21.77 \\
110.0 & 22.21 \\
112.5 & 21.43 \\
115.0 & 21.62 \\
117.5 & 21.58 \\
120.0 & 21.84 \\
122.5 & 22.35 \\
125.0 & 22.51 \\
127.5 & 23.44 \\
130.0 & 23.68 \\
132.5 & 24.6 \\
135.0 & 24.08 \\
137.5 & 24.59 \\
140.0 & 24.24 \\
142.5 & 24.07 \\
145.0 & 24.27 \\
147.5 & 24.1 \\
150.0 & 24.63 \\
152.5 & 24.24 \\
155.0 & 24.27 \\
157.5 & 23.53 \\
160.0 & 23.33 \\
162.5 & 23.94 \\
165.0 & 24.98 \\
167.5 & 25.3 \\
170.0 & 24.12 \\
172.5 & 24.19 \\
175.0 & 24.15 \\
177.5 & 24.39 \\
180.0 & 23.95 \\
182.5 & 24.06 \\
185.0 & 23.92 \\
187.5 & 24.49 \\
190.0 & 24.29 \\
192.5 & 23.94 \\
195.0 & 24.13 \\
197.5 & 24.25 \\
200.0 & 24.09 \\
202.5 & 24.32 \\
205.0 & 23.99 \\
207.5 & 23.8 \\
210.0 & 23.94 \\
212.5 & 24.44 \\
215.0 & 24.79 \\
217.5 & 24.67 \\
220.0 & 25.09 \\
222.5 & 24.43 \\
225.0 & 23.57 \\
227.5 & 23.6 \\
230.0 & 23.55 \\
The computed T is 23.3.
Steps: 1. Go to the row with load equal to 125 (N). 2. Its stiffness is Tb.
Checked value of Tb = 22.51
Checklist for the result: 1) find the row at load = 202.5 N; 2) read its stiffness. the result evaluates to 24.32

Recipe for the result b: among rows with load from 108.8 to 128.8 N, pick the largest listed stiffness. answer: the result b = 23.44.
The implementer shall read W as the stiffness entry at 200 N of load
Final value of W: 24.09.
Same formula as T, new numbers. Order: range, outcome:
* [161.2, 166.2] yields 24.4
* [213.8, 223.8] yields 24.7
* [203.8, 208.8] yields 23.9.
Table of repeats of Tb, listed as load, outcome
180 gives 23.95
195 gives 24.13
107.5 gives 21.77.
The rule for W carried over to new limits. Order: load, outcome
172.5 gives 24.19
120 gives 21.84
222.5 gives 24.43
